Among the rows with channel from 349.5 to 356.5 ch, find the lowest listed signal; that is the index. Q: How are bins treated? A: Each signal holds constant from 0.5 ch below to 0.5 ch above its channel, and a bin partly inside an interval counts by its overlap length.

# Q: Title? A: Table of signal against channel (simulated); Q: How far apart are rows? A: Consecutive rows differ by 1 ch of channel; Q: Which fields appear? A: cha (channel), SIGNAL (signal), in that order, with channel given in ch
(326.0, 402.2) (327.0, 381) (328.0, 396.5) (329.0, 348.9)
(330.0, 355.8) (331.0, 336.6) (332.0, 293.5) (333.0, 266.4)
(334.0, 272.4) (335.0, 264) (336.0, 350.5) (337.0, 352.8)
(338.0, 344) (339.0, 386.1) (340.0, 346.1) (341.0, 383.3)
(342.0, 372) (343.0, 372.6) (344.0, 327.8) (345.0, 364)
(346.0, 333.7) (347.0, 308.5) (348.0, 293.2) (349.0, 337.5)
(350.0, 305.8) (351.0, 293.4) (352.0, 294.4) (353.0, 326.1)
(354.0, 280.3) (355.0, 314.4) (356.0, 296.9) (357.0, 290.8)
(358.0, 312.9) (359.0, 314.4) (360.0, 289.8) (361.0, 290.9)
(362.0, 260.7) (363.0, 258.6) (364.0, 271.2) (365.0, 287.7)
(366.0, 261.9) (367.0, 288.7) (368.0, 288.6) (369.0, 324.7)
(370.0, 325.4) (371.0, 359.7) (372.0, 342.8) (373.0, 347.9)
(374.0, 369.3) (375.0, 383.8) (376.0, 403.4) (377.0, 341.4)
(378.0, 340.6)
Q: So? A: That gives 280.3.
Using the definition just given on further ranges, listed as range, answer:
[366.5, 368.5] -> 288.6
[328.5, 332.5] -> 293.5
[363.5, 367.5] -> 261.9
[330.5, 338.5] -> 264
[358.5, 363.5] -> 258.6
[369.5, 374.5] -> 325.4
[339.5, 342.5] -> 346.1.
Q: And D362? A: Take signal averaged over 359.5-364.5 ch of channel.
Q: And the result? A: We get 274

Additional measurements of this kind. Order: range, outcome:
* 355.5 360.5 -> 301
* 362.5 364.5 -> 265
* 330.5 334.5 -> 292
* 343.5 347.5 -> 334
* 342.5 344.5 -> 350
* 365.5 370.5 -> 298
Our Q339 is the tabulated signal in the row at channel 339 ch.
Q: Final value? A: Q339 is 386.1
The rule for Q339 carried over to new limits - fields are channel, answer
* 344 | 327.8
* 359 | 314.4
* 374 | 369.3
